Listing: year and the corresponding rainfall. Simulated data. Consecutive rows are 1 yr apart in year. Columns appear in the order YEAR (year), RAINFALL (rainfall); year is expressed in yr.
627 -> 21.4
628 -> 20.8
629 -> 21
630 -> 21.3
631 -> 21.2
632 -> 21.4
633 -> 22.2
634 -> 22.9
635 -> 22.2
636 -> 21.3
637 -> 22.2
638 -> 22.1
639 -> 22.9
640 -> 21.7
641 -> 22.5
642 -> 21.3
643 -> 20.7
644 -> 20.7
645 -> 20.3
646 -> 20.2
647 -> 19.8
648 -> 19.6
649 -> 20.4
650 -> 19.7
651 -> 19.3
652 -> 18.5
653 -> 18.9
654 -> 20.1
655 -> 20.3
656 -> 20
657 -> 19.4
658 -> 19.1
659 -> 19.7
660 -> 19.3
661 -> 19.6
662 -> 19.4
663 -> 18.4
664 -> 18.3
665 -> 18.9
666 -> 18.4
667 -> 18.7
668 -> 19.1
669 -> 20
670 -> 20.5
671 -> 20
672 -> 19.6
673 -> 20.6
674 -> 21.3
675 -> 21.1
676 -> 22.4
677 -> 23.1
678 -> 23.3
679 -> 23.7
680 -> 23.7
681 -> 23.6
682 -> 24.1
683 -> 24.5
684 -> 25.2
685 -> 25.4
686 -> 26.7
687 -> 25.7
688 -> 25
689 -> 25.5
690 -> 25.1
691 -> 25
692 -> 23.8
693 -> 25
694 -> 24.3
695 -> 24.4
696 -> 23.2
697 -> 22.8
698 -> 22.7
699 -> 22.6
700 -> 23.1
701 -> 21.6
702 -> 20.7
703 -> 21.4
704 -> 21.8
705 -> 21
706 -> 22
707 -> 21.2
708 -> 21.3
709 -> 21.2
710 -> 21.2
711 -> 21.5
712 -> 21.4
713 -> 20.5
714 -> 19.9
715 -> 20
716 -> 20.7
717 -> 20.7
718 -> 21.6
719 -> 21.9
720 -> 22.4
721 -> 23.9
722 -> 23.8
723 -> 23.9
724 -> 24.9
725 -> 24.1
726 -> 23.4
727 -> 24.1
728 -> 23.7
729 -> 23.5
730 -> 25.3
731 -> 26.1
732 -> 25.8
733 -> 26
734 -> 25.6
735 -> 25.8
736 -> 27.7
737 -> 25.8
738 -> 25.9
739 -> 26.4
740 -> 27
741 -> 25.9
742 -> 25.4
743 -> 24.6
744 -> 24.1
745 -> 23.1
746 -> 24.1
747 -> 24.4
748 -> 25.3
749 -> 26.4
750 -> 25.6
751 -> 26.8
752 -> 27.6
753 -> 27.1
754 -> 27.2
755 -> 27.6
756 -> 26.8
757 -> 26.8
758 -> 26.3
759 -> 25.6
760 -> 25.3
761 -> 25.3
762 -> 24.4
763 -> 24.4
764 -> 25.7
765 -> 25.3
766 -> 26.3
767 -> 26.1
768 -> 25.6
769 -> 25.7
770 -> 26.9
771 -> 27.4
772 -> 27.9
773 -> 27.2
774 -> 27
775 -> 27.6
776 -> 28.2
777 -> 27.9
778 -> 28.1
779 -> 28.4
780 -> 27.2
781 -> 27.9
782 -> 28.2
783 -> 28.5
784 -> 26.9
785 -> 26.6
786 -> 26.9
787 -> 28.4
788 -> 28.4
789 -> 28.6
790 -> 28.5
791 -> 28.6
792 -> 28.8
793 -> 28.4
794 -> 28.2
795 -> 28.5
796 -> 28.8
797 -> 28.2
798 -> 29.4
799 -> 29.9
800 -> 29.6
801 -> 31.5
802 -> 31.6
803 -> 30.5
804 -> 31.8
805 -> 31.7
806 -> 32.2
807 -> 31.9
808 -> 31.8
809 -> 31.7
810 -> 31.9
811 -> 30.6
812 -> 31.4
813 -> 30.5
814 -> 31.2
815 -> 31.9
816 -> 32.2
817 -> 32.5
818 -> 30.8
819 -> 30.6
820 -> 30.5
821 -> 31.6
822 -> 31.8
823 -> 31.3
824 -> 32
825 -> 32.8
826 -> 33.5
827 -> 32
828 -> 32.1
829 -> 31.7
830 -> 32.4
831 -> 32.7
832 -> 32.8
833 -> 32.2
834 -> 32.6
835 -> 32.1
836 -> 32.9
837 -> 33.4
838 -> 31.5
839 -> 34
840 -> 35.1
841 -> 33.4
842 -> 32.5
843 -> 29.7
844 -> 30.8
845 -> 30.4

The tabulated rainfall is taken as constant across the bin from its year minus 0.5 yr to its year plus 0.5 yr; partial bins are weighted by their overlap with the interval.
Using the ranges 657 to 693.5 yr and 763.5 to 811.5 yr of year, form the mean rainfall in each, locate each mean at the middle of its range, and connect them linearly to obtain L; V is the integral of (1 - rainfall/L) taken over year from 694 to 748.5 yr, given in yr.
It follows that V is 2.9 yr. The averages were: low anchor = 22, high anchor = 28.6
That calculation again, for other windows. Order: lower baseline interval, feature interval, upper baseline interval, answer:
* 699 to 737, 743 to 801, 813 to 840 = 0.9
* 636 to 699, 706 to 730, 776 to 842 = 2.5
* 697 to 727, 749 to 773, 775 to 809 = 0.1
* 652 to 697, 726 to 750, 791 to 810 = 0.7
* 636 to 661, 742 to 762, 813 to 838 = 1.1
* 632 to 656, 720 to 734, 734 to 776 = 0.2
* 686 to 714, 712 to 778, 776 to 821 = 2.1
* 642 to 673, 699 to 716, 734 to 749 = 1.3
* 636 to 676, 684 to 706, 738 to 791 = -1.2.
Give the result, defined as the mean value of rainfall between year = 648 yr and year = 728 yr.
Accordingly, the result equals 21.8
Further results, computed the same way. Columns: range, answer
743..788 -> 26.5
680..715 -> 23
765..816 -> 28.9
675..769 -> 24.2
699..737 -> 22.9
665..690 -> 22.5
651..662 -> 19.5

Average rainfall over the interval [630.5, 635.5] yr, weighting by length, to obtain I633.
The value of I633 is 22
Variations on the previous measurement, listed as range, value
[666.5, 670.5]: 19.6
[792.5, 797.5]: 28.4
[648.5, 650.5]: 20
